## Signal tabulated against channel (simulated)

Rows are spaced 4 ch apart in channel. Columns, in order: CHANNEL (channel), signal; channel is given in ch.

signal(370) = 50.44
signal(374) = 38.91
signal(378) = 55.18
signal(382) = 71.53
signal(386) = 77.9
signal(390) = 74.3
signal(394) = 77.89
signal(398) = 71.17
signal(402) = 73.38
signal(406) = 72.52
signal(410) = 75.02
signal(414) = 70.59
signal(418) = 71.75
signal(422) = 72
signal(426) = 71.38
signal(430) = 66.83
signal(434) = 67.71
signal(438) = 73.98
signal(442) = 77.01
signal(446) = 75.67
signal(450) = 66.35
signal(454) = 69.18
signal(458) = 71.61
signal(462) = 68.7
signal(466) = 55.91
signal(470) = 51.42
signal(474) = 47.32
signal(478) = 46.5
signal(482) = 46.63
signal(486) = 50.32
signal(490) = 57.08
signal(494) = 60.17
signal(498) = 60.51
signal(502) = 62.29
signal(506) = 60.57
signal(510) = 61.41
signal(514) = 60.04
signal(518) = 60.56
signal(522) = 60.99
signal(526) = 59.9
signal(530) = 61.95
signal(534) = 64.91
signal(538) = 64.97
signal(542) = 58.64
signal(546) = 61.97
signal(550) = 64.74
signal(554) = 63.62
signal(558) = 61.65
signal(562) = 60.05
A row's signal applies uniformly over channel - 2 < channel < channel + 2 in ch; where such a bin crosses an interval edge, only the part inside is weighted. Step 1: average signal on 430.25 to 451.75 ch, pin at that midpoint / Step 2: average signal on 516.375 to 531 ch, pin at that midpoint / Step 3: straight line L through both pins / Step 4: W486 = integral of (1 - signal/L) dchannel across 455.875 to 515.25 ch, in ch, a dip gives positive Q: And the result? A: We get 7.6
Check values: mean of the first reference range 71.8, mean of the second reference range 60.8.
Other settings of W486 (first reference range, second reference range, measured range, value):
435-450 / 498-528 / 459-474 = 2.5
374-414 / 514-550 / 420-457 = -1.9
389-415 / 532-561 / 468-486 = 5.2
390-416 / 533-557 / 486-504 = 2.1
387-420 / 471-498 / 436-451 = -2.6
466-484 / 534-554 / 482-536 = -3.7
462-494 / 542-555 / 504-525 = -1.1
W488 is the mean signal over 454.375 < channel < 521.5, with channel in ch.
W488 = 57.9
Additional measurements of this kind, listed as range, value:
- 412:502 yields 63.5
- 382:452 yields 72.6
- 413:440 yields 70.6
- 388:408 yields 73.9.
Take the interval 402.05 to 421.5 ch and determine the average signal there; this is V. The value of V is 72.5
